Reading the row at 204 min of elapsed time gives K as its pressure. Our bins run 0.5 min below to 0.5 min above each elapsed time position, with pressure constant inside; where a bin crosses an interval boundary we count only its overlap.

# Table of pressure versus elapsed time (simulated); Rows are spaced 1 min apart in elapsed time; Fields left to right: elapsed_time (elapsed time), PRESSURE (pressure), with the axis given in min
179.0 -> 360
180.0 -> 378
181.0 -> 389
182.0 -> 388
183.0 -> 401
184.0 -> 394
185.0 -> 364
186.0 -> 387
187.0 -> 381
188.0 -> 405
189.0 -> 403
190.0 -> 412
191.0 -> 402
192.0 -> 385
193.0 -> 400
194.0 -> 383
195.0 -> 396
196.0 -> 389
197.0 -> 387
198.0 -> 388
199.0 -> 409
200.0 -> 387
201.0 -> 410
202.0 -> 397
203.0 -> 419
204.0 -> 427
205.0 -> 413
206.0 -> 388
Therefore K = 427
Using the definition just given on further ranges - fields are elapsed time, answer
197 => 387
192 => 385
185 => 364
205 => 413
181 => 389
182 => 388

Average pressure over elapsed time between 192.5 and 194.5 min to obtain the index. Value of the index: 392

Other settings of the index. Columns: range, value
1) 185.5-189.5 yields 394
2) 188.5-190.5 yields 408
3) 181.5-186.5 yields 387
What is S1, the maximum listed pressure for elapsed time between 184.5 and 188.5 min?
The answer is 405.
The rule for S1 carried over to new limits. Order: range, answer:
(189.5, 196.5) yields 412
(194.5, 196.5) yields 396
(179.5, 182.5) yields 389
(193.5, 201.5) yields 410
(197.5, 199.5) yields 409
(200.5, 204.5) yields 427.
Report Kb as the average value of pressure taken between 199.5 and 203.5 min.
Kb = 403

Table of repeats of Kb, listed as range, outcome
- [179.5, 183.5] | 389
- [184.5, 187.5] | 377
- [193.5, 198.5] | 389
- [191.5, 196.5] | 391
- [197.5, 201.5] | 398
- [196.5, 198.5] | 388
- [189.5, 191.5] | 407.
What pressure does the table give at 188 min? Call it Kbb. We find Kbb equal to 405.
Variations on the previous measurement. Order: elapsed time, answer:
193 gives 400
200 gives 387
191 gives 402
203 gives 419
